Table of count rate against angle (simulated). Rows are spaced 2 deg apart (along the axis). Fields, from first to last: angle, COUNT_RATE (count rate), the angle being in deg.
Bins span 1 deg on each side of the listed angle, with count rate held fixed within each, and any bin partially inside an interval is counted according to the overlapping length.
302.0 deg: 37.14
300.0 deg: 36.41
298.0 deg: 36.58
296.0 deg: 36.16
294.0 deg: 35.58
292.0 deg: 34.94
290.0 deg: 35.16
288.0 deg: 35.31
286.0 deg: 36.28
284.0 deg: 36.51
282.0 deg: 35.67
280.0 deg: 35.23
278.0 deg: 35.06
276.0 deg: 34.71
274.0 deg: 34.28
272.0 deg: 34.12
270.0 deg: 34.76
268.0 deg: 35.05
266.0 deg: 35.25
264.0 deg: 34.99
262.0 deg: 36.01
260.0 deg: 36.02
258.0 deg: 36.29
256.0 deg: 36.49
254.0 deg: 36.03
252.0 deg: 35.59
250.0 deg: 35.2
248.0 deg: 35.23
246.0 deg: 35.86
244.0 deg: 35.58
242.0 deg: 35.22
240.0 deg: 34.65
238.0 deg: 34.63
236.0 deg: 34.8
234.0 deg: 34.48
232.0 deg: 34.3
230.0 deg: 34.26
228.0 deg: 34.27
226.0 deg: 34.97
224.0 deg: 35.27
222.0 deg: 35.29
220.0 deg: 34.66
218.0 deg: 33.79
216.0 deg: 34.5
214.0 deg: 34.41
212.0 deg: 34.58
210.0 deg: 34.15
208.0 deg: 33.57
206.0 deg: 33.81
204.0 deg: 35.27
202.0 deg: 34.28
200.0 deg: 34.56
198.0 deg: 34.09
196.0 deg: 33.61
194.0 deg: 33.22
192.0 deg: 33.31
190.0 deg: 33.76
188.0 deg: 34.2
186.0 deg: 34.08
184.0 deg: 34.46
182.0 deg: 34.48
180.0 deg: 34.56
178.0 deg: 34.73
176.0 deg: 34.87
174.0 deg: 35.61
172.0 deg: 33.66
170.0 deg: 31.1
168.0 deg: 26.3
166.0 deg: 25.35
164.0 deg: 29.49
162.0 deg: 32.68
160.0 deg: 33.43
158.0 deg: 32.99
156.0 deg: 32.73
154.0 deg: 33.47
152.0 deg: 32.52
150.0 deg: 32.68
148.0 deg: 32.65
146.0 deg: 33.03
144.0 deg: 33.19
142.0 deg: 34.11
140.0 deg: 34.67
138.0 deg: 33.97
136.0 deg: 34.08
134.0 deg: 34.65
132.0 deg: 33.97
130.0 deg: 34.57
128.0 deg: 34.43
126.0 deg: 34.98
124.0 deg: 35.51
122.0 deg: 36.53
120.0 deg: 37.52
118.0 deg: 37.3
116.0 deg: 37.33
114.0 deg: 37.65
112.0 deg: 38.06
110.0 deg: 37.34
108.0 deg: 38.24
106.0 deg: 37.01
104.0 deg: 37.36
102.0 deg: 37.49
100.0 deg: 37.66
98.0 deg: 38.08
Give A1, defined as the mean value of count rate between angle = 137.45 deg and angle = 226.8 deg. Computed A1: 33.5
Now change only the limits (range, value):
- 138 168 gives 32.2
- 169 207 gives 34.1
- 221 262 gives 35.2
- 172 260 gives 34.7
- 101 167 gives 34.6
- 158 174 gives 30.8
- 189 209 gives 33.9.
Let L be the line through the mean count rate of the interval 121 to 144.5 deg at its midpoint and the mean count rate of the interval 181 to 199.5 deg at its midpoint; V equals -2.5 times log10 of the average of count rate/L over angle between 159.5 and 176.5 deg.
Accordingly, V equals 0.10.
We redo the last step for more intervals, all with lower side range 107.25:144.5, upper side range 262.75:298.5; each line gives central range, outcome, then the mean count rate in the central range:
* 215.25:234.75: 0.027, 34.6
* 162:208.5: 0.076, 33.1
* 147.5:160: 0.087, 32.9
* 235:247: 0.009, 35.1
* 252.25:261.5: -0.024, 36.1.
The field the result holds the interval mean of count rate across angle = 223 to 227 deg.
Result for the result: 35.1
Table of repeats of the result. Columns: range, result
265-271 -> 35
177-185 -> 34.6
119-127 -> 36.1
